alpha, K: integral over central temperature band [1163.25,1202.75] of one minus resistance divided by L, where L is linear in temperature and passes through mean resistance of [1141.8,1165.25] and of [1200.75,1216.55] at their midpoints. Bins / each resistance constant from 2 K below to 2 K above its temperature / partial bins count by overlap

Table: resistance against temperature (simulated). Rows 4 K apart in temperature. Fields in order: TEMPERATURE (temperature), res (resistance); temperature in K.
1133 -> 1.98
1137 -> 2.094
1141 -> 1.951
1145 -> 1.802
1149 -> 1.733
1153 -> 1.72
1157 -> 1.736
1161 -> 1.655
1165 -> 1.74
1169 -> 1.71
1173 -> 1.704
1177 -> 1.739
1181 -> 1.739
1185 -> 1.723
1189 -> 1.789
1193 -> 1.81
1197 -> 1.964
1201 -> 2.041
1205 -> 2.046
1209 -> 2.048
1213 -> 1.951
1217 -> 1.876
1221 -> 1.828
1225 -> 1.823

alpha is 1.9 K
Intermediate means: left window 1.74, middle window 1.79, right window 2.01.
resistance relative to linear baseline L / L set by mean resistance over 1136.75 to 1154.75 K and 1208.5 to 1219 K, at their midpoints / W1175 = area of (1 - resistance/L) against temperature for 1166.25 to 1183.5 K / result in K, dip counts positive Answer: 1.5 K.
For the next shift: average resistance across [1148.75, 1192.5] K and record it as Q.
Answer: 1.73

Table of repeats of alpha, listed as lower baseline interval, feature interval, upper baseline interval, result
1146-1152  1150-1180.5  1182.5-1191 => 0.5 K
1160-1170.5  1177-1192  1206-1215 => 0.7 K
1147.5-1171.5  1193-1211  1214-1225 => -1.8 K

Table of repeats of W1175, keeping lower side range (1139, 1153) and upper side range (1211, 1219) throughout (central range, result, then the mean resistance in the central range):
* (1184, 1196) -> 0.5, 1.79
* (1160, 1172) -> 0.9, 1.71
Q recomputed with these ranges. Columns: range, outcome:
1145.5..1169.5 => 1.72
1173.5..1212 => 1.87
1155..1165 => 1.7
